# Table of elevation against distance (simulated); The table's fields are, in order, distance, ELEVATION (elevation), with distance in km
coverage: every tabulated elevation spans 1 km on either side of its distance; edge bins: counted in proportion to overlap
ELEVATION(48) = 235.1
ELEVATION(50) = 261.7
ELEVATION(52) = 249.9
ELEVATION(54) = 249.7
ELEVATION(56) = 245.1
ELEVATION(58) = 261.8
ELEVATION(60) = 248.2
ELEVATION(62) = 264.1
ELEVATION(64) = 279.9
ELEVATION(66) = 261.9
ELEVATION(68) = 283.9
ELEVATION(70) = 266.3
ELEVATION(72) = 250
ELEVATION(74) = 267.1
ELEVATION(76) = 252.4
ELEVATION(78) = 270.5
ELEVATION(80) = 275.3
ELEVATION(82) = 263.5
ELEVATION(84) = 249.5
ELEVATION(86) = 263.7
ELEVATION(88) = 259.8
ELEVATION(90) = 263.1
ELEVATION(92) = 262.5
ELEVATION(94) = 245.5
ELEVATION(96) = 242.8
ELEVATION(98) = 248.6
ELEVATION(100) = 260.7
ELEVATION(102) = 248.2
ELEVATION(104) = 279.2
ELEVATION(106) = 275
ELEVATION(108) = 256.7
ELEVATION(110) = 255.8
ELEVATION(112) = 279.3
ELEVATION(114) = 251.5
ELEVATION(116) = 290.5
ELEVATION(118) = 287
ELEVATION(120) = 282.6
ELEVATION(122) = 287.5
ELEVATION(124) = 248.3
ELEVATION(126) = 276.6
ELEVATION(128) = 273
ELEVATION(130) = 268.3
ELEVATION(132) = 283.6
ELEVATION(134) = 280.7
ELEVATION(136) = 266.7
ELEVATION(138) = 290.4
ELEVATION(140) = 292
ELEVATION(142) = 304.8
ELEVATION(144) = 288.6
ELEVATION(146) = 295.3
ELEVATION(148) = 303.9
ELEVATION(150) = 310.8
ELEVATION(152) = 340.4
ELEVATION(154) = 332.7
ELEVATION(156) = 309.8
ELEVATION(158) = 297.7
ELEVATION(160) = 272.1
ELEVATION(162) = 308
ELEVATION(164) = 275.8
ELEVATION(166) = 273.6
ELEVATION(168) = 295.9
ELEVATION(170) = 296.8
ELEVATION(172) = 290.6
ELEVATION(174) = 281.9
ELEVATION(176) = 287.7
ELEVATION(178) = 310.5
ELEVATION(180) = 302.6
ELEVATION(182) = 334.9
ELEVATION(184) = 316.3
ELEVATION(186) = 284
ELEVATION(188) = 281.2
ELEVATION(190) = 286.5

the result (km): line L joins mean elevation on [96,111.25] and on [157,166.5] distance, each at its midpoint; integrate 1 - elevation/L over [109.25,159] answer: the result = -2.6 km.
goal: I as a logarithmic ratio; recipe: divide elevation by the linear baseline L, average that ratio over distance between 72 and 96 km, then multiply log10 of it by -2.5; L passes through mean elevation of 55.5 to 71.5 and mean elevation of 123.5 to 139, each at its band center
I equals 0.030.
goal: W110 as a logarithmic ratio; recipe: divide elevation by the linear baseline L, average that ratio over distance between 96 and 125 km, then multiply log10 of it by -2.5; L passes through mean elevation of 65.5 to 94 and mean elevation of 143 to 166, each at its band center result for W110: 0.05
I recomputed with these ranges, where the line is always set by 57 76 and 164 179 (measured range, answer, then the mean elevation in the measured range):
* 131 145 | -0.019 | 287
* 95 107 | 0.056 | 259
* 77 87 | 0.014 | 264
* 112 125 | 0.008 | 275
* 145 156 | -0.113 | 316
